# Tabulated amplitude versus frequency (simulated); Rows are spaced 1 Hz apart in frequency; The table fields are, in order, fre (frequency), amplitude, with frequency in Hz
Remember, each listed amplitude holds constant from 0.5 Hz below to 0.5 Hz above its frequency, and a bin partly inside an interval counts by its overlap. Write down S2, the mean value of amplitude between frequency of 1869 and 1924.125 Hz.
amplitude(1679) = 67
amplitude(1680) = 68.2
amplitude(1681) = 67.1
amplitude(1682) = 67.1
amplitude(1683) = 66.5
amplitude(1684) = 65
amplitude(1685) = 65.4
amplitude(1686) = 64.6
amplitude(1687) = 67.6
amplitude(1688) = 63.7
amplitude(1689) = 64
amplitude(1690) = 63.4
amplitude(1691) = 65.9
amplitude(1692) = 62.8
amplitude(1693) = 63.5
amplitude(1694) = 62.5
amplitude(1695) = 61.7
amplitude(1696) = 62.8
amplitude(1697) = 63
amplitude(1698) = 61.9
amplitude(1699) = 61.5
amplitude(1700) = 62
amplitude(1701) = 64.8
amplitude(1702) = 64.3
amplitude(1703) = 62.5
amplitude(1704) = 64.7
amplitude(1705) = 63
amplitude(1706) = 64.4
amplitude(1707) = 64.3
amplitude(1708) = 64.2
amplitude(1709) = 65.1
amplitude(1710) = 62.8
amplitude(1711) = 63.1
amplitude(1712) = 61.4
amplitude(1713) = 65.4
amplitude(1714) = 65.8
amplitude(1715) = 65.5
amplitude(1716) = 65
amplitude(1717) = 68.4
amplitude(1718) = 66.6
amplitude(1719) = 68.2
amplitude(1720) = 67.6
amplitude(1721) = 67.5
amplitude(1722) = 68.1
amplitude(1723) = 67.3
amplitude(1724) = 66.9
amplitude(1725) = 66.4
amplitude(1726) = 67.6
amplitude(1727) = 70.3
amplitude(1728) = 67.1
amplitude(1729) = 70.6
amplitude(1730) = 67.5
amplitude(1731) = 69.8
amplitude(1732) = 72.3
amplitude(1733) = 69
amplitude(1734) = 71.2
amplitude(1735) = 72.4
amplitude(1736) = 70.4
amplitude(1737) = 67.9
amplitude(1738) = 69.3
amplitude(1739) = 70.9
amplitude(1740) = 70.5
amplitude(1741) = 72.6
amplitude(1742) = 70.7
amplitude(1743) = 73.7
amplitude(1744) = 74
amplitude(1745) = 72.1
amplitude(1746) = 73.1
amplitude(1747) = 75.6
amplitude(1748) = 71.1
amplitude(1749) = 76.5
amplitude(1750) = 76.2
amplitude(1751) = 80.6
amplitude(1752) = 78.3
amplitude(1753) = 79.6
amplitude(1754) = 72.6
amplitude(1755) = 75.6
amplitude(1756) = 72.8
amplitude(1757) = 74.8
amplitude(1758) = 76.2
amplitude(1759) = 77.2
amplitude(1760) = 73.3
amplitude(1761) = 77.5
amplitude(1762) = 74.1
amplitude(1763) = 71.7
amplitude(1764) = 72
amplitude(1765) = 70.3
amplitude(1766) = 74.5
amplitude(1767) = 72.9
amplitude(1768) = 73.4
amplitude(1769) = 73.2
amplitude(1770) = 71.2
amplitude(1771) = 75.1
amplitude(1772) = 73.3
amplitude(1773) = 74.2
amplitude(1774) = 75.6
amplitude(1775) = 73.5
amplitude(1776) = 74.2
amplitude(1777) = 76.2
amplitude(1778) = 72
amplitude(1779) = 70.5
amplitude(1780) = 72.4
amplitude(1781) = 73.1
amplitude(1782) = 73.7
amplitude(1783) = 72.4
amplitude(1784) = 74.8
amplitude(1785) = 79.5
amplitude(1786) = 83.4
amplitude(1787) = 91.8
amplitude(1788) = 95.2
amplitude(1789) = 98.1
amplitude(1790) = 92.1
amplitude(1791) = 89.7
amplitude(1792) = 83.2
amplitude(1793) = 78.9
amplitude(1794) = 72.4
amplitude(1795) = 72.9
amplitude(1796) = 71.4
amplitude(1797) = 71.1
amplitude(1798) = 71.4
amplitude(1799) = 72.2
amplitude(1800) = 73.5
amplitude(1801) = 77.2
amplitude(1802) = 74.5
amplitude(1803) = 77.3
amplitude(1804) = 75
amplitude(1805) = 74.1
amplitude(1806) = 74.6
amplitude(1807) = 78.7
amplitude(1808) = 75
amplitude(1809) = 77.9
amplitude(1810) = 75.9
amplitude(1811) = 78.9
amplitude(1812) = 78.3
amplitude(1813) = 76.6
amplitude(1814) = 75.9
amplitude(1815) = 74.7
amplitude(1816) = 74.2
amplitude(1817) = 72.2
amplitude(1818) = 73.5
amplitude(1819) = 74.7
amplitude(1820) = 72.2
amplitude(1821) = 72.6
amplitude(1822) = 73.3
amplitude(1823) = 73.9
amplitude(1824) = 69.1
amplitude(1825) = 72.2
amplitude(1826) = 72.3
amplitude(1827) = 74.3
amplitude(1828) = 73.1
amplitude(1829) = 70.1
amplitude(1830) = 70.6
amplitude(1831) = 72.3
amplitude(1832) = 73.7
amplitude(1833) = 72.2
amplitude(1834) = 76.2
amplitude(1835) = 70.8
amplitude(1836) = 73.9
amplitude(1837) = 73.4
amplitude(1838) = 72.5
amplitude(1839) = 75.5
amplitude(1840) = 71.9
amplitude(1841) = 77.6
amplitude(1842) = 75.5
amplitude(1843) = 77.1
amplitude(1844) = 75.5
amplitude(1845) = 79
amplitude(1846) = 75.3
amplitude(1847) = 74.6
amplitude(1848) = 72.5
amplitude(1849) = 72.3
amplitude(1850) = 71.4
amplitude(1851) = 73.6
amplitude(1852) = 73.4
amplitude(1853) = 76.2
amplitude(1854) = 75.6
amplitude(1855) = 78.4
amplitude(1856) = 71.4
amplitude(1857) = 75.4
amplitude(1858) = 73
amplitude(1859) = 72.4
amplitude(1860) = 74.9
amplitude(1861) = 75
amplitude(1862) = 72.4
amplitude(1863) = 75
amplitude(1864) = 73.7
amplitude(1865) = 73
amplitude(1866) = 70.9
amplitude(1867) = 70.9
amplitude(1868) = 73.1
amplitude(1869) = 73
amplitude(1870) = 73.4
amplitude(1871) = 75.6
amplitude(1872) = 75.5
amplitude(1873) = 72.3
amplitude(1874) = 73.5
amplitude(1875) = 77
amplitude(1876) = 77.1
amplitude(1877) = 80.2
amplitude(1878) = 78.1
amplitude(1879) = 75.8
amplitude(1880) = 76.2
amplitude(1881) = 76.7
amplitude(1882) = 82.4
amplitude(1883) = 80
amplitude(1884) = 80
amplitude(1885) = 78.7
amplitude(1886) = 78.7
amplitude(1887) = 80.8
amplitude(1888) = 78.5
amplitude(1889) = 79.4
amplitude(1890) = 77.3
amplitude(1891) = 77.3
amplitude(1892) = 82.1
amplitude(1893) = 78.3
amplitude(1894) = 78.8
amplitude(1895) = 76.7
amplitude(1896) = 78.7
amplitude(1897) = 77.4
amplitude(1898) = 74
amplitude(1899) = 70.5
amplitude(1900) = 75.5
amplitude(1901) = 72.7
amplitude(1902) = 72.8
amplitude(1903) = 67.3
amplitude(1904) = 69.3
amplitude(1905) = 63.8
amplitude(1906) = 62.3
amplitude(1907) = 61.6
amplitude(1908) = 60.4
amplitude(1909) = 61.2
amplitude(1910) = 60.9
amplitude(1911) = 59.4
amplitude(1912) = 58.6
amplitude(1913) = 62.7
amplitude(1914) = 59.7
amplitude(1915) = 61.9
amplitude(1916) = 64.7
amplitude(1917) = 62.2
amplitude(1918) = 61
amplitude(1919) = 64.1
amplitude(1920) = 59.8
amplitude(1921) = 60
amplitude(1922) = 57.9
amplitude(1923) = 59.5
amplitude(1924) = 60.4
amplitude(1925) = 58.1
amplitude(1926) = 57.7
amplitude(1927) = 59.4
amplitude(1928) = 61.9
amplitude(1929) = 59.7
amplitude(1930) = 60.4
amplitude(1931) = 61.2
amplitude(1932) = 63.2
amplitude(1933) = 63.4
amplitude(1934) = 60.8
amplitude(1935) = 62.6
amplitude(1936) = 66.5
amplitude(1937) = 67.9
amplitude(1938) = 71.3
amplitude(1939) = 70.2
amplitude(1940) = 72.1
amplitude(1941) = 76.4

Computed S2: 71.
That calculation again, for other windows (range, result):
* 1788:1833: 75.8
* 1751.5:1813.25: 76.3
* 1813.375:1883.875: 74.3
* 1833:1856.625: 74.5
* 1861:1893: 76.4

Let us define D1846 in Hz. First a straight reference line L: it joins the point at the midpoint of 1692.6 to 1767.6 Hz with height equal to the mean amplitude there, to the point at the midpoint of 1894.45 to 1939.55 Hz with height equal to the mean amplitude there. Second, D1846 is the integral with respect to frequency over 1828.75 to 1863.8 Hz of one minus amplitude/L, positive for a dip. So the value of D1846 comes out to -4.1 Hz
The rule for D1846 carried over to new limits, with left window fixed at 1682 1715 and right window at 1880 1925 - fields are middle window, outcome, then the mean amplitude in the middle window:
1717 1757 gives -3.86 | 71.3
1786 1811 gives -4.61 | 79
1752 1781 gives -3.59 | 74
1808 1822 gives -1.66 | 75.1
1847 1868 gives -1.60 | 73.6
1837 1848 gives -1.18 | 75.2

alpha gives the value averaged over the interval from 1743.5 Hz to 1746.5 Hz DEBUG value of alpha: 73.1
